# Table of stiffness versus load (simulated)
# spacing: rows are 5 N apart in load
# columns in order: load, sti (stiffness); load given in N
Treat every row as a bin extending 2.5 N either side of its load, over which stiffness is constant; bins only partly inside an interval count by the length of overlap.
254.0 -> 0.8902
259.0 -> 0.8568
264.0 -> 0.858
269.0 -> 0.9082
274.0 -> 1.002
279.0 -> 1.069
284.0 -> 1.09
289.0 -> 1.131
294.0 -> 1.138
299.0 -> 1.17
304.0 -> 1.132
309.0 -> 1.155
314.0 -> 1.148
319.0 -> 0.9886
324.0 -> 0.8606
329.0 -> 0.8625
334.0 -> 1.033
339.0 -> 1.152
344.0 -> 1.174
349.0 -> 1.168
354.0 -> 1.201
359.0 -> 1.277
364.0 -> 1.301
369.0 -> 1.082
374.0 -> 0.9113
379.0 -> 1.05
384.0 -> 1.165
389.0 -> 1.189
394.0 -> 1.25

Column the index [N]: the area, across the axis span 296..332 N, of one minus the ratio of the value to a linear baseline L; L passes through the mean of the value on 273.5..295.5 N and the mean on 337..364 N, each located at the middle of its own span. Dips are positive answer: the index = 3.0 N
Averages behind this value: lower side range 1.09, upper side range 1.21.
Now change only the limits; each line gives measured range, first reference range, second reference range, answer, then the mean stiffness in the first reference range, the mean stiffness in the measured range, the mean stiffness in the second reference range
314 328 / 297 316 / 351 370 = 2.5 N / 1.15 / 0.958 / 1.22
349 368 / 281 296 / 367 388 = -2.8 N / 1.12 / 1.23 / 1.06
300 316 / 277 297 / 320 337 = -2.0 N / 1.11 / 1.15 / 0.932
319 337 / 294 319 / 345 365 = 3.7 N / 1.13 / 0.935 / 1.23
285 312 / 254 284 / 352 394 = -3.7 N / 0.947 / 1.14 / 1.15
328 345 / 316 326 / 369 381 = -1.9 N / 0.939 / 1.06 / 0.999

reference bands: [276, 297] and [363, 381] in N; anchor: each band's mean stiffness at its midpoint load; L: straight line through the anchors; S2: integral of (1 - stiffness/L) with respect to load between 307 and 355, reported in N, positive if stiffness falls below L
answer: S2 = 0.8 N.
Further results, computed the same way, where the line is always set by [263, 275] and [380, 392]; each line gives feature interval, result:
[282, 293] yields -1.78 N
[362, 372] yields -0.43 N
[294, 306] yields -2.00 N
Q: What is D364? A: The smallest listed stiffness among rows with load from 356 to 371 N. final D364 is 1.082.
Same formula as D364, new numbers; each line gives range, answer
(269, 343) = 0.8606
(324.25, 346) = 0.8625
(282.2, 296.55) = 1.09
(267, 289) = 0.9082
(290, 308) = 1.132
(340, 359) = 1.168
